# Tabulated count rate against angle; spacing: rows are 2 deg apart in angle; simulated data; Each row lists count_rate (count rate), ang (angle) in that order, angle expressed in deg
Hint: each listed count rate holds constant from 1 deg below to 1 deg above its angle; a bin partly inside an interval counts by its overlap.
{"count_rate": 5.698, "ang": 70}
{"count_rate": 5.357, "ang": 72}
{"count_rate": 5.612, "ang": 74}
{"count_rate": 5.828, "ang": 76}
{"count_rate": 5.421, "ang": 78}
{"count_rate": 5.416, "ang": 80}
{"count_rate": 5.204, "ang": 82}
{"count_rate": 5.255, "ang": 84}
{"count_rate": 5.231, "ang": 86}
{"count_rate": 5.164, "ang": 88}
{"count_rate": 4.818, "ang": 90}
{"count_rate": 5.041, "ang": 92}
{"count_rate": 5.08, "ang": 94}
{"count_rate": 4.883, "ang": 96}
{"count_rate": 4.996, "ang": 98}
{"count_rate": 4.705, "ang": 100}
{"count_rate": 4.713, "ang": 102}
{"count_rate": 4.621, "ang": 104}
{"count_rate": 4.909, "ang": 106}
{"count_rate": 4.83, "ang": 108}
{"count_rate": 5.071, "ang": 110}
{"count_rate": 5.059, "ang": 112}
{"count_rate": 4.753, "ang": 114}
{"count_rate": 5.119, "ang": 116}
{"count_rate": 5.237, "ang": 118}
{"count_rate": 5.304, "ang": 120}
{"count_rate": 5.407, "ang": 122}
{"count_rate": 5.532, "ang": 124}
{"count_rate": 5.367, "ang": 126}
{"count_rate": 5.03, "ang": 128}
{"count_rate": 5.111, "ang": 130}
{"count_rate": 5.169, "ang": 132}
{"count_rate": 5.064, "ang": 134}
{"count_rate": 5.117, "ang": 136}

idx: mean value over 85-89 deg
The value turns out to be 5.2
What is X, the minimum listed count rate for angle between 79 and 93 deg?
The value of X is 4.818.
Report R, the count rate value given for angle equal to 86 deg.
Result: 5.231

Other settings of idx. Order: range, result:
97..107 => 4.79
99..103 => 4.71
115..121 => 5.22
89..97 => 4.96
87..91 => 4.99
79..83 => 5.31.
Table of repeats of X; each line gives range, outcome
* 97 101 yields 4.705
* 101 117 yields 4.621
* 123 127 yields 5.367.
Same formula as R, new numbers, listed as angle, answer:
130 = 5.111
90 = 4.818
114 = 4.753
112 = 5.059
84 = 5.255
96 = 4.883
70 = 5.698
